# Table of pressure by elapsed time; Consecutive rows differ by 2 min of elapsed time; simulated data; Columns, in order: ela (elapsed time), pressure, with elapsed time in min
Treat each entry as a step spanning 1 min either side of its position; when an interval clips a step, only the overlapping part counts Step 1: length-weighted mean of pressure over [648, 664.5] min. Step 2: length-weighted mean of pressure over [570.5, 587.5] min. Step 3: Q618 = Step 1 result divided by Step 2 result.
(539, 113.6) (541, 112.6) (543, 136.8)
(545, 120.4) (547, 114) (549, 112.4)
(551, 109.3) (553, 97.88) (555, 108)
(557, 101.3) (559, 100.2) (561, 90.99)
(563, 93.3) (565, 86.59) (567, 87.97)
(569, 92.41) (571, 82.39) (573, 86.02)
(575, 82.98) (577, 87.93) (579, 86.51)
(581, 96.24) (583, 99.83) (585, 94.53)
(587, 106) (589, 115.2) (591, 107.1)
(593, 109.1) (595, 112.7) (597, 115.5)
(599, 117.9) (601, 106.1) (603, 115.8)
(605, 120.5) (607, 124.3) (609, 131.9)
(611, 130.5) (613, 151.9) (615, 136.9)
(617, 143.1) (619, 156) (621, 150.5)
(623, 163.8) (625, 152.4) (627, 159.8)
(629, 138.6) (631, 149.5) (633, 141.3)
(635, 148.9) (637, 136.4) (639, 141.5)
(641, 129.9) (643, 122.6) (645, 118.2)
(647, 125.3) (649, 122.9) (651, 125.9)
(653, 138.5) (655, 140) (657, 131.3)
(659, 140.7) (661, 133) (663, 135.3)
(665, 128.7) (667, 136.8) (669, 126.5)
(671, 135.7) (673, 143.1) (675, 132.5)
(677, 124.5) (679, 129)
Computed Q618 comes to 1.46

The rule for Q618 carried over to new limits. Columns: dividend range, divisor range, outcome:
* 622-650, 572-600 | 1.38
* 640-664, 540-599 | 1.28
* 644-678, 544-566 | 1.28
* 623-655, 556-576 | 1.52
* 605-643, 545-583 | 1.48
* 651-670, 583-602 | 1.23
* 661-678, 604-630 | 0.93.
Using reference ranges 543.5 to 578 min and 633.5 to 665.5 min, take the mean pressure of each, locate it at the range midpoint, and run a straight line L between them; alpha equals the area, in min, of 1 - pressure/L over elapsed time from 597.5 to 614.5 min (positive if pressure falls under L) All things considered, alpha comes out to -1.4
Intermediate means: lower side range 97.9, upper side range 133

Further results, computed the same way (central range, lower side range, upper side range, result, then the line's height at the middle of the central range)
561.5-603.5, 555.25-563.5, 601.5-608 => 3.9 min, 109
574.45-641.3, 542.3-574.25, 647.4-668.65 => -4.6 min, 117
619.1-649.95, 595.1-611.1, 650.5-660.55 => -2.8 min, 129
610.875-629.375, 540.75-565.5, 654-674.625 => -3.8 min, 124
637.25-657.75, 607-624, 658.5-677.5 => 1.2 min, 138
